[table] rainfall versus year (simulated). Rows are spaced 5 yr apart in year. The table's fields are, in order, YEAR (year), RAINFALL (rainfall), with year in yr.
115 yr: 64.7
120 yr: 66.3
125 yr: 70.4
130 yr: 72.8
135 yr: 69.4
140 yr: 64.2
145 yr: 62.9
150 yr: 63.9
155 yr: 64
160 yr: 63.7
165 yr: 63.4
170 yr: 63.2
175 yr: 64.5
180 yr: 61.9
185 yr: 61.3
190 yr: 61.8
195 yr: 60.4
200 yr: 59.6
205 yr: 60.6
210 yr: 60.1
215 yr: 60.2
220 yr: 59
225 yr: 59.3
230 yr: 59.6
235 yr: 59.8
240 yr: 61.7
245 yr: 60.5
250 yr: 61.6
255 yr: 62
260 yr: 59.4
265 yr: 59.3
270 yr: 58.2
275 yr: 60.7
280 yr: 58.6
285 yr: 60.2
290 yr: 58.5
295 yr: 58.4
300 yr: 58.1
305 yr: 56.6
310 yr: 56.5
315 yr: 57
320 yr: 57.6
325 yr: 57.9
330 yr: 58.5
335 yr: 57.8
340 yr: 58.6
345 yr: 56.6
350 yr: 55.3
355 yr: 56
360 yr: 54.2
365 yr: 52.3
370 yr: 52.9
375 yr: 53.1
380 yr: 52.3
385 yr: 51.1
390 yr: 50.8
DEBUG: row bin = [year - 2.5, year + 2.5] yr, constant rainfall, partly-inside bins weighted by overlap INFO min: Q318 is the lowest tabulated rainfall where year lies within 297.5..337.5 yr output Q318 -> 56.5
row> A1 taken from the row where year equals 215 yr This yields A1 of 60.2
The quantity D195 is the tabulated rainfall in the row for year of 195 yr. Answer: 60.4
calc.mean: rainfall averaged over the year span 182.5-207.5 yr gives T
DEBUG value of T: 60.7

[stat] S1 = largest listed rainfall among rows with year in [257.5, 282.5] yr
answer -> 60.7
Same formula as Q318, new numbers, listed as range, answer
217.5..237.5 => 59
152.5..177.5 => 63.2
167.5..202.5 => 59.6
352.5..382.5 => 52.3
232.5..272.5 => 58.2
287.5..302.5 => 58.1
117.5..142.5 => 64.2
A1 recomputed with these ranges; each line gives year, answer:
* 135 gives 69.4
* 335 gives 57.8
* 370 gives 52.9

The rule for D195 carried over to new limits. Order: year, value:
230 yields 59.6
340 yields 58.6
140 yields 64.2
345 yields 56.6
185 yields 61.3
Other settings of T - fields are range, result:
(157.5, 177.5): 63.7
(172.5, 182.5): 63.2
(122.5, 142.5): 69.2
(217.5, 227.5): 59.1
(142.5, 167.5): 63.6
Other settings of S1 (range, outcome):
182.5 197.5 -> 61.8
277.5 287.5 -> 60.2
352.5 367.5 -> 56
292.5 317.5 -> 58.4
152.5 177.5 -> 64.5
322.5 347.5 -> 58.6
